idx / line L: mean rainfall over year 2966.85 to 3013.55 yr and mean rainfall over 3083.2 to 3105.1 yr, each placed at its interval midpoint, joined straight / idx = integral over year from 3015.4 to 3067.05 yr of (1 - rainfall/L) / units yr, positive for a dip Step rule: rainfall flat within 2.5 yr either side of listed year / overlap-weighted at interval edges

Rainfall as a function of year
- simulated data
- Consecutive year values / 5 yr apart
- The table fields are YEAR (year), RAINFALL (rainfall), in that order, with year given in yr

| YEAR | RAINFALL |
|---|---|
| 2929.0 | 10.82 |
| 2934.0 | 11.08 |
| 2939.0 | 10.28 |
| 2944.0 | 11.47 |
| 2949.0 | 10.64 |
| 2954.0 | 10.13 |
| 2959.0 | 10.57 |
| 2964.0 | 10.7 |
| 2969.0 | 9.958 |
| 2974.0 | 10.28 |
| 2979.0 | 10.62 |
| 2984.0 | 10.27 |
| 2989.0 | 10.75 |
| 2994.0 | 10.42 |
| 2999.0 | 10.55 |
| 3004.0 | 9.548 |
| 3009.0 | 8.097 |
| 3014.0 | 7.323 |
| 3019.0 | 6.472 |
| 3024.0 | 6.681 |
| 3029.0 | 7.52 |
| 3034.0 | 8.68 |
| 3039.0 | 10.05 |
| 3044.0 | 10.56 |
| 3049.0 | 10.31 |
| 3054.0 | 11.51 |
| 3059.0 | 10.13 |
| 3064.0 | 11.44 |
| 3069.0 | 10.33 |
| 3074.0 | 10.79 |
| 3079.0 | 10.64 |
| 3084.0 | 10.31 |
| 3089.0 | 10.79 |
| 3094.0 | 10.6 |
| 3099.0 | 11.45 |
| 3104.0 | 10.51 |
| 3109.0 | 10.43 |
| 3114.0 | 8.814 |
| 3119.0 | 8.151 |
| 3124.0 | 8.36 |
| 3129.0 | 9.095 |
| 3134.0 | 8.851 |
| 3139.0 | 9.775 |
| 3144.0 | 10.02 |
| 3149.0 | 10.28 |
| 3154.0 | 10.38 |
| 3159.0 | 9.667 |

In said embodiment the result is 5.3 yr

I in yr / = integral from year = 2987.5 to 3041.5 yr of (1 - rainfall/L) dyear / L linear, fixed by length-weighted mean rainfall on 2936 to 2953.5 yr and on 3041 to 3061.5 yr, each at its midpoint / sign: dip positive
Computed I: 9.9 yr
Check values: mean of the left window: 10.7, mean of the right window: 10.6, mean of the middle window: 8.7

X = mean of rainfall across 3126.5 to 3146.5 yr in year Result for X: 9.44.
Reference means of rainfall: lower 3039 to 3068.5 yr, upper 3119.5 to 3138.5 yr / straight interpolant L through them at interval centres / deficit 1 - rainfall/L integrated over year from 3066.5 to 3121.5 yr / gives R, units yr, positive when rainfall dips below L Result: -3.2 yr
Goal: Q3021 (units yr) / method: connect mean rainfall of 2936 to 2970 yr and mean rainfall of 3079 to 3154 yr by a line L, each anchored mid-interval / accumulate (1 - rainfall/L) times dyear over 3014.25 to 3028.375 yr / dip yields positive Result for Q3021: 4.75 yr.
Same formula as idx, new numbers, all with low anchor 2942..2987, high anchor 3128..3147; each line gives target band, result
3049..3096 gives -4.0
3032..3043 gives 0.6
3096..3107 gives -1.4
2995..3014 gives 2.0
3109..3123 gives 1.2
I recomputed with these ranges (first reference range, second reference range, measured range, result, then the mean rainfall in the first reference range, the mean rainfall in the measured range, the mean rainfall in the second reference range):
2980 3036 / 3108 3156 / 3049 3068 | -3.9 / 8.81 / 10.9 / 9.37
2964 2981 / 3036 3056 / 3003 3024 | 5.7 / 10.3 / 7.6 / 10.5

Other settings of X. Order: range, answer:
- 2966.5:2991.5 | 10.4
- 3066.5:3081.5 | 10.6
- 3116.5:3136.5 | 8.61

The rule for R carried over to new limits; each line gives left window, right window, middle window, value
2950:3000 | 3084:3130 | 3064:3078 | -1.0 yr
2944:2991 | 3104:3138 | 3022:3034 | 3.0 yr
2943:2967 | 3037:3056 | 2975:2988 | 0.2 yr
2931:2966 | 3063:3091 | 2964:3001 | 0.9 yr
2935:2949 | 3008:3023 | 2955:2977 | -1.6 yr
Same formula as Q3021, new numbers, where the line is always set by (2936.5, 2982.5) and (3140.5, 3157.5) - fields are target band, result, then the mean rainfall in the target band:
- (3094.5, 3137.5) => 3.0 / 9.52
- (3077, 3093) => -0.5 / 10.6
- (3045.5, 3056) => -0.5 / 10.8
